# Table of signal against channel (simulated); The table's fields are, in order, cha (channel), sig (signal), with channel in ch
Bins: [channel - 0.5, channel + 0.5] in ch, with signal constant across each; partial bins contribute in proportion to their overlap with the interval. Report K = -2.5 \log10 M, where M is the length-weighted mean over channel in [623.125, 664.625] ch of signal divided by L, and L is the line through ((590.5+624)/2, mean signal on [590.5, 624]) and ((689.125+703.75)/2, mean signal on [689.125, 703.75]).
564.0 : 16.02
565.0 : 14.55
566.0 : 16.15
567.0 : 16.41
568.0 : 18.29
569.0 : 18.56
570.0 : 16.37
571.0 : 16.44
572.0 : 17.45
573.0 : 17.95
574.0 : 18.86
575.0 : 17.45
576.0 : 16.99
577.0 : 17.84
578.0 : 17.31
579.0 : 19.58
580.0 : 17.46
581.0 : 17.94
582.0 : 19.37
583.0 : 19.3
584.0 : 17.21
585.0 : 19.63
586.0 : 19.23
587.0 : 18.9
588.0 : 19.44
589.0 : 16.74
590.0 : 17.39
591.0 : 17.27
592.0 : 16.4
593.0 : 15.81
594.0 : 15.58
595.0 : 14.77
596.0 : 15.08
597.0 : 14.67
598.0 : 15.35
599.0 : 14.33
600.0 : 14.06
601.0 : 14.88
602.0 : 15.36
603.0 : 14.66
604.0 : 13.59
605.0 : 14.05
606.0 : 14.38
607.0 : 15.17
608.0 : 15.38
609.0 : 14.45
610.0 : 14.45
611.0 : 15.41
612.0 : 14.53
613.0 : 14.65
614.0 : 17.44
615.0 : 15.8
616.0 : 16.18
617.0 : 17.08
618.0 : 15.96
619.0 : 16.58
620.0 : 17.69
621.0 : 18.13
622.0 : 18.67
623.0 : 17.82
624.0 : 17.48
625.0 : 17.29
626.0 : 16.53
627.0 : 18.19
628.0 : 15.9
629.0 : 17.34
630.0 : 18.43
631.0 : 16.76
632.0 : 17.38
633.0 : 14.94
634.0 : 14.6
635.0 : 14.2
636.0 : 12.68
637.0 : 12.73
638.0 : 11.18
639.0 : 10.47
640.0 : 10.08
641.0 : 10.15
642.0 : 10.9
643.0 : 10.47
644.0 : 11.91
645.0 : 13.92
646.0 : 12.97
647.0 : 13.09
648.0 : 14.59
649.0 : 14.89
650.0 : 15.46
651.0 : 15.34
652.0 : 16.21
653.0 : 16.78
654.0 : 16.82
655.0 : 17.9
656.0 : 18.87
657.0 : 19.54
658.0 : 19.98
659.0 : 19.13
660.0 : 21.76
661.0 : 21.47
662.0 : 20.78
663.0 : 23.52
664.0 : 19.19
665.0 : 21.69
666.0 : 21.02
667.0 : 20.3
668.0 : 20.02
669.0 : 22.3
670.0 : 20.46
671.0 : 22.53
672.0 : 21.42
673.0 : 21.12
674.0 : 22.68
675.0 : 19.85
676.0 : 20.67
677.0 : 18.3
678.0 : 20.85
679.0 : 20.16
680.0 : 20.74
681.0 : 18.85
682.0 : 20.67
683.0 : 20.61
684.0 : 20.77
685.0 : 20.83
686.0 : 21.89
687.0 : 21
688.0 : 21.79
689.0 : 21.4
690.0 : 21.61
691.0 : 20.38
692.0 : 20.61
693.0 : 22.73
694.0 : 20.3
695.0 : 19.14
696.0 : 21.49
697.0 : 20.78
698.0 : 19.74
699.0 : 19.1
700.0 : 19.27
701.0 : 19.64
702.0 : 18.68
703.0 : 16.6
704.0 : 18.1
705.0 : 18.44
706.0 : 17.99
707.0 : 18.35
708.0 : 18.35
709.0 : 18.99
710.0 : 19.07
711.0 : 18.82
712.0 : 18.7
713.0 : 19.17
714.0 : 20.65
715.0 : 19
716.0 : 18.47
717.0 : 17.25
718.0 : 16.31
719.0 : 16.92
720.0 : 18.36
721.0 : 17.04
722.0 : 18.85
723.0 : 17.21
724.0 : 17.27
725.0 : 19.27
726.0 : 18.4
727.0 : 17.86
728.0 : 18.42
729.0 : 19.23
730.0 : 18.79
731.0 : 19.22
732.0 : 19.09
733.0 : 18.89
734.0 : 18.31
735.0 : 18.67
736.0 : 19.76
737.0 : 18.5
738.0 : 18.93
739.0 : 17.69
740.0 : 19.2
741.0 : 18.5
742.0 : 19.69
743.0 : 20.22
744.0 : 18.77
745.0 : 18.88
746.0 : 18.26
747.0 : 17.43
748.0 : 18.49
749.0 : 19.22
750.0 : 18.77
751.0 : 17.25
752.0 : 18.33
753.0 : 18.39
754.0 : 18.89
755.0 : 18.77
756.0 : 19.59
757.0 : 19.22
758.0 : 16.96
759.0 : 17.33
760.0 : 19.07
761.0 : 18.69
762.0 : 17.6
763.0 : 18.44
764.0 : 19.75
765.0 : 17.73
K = 0.100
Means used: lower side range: 15.7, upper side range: 20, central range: 15.9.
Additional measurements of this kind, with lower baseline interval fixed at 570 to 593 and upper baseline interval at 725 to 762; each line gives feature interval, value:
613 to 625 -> 0.063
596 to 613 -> 0.223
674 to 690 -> -0.127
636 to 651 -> 0.412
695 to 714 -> -0.031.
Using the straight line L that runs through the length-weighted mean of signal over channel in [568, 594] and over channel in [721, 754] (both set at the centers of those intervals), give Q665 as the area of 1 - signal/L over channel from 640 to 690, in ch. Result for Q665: -1.13 ch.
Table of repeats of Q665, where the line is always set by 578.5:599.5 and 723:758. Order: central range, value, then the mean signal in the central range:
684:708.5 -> -2.29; 19.9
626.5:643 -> 3.40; 14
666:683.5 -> -2.58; 20.7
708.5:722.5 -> 0.02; 18.4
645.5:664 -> 0.09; 17.8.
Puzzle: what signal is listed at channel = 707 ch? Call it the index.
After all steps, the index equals 18.35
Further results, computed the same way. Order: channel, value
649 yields 14.89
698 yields 19.74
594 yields 15.58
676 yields 20.67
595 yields 14.77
